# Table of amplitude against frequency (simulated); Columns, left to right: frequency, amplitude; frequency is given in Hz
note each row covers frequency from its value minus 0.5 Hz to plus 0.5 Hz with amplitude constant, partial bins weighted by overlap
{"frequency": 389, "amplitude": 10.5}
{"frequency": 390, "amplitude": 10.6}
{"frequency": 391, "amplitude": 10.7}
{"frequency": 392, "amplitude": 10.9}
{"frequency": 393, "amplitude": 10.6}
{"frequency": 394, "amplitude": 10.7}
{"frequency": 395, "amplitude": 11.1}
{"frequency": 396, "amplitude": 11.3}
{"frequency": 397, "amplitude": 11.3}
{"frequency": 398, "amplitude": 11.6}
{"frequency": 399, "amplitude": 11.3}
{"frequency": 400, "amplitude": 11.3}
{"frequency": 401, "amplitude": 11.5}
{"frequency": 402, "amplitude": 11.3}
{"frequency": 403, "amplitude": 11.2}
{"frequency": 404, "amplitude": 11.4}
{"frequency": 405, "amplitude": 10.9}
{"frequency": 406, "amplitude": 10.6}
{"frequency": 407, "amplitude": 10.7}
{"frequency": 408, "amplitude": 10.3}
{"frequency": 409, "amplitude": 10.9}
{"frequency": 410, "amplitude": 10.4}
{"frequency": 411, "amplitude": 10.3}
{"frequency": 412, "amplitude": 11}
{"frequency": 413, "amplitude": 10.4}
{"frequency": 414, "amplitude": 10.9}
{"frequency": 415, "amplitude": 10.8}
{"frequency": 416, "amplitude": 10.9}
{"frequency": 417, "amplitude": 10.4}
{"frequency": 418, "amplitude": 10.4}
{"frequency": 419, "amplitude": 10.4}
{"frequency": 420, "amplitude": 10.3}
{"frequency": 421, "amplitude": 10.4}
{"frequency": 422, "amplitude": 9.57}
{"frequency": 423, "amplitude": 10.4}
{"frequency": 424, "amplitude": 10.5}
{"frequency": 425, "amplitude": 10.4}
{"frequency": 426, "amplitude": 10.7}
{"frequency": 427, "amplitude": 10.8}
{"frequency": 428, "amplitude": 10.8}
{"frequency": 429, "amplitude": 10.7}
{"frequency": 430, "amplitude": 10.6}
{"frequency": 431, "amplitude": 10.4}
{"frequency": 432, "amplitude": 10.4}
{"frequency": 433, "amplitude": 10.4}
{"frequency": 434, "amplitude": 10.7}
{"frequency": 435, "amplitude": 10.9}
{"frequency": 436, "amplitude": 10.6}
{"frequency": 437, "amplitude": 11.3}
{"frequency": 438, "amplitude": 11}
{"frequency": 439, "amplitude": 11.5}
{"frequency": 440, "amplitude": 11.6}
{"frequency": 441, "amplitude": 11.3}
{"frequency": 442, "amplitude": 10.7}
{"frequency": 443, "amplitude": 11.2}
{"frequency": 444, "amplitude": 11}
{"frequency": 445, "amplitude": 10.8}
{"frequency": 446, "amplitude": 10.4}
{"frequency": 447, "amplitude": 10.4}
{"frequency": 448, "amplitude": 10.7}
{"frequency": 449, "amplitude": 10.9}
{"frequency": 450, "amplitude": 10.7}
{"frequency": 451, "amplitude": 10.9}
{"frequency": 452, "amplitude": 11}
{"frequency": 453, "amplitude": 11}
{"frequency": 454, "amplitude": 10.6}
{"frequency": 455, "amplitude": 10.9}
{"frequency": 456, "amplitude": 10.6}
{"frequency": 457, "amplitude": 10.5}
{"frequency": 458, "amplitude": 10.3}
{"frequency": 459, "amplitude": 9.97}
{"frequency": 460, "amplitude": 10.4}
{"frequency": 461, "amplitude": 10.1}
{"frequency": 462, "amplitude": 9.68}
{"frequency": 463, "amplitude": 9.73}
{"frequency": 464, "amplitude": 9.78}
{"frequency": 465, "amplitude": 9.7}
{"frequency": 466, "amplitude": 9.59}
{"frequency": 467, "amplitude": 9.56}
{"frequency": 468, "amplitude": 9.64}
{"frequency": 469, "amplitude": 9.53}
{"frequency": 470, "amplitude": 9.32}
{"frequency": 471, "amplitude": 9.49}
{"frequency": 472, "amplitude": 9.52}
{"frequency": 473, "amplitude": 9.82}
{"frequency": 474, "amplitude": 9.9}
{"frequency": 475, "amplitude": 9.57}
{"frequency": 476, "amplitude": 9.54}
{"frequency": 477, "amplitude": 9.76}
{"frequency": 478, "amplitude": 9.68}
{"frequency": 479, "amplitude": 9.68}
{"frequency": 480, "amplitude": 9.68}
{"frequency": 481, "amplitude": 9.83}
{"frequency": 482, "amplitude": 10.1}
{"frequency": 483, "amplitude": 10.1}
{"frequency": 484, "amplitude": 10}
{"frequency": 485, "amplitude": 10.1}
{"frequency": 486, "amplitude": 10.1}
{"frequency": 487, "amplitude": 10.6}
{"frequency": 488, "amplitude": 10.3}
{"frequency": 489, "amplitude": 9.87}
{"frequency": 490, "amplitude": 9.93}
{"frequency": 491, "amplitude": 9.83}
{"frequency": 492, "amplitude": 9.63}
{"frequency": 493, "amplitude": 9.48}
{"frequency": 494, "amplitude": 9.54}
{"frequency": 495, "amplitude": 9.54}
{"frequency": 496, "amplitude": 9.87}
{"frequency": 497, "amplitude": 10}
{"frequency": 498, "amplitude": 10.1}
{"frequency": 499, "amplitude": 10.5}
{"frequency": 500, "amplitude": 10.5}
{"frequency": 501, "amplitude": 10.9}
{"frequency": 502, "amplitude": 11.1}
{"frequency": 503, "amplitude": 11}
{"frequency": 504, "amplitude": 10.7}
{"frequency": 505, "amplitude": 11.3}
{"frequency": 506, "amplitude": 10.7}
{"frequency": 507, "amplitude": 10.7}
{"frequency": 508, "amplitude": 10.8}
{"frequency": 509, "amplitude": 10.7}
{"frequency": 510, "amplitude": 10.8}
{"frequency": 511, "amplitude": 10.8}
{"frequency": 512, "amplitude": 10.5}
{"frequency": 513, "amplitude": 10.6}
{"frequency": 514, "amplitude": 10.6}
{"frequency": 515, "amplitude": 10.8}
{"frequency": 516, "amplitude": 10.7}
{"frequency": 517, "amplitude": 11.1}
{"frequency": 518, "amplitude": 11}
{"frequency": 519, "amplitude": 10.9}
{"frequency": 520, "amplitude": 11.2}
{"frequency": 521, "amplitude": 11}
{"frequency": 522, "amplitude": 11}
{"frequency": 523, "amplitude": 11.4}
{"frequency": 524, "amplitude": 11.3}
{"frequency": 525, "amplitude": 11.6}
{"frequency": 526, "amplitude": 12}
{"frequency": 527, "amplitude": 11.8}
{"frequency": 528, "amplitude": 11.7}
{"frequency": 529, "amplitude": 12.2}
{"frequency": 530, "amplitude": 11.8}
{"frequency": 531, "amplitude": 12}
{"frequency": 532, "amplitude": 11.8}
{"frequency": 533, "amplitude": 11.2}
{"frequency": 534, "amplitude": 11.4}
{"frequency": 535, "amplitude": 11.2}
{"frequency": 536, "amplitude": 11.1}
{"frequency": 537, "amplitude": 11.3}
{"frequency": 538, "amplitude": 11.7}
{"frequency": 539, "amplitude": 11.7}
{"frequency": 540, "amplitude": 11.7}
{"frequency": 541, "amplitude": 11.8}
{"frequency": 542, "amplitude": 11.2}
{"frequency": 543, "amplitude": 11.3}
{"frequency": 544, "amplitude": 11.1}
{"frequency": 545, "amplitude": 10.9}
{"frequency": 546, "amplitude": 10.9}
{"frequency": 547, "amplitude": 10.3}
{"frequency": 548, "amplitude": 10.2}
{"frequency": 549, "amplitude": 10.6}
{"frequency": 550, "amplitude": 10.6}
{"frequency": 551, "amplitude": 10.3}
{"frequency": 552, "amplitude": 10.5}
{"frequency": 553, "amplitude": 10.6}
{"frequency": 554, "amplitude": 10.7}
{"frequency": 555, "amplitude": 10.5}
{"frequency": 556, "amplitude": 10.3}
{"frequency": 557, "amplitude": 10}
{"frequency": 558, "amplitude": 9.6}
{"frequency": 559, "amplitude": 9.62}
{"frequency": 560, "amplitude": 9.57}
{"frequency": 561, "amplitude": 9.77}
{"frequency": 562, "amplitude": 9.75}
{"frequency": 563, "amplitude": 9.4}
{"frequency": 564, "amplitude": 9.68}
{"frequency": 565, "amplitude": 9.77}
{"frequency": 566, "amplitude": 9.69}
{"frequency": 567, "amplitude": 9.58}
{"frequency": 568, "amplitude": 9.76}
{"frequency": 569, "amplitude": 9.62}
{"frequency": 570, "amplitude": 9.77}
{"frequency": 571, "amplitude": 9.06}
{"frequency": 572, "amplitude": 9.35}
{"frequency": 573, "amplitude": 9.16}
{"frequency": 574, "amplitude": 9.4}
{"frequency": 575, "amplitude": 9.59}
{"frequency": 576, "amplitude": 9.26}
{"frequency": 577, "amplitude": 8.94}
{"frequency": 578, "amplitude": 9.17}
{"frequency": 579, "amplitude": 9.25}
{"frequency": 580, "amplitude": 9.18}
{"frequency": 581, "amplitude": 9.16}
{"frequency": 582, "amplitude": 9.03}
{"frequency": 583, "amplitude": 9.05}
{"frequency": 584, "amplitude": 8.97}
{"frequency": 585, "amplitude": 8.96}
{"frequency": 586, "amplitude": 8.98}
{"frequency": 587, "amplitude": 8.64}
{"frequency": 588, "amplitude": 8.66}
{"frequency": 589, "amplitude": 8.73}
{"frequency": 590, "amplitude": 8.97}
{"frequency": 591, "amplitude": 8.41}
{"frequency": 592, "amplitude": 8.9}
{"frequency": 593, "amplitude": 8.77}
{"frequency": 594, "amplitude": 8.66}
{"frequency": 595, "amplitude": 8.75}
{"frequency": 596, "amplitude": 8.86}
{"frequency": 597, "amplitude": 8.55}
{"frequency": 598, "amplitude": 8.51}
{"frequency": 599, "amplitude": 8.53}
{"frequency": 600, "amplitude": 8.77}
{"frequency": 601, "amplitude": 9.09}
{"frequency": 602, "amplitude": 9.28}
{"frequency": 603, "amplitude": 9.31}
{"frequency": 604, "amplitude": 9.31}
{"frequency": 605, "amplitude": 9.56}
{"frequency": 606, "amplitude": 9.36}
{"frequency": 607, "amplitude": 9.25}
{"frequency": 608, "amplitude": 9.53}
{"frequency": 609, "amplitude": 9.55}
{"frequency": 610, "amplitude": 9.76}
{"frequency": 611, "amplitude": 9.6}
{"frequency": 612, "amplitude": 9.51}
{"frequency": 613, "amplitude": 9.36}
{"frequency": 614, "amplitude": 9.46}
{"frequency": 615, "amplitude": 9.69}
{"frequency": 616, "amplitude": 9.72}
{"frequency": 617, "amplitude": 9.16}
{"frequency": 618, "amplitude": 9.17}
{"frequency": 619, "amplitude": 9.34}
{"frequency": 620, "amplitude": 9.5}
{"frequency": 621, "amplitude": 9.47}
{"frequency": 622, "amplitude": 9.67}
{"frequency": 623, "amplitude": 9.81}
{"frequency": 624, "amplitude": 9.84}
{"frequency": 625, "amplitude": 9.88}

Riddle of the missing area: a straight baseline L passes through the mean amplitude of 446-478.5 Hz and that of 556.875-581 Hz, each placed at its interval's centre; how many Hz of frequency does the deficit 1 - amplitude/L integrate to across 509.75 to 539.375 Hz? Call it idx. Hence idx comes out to -4.7 Hz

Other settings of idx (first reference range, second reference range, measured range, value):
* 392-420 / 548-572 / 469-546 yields -3.0 Hz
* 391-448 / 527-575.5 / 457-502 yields 3.3 Hz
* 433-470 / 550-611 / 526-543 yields -3.2 Hz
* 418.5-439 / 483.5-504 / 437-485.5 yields 0.6 Hz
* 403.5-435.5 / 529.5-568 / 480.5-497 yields 1.1 Hz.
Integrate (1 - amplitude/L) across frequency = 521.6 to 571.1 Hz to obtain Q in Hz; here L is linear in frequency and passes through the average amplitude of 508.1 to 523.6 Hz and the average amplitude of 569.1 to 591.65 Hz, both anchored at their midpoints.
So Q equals -3.4 Hz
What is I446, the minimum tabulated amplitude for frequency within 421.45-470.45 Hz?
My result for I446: 9.32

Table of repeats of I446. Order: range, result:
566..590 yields 8.64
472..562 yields 9.48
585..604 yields 8.41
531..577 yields 8.94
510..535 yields 10.5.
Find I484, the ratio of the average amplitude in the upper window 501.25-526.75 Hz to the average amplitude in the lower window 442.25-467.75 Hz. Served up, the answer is 1.05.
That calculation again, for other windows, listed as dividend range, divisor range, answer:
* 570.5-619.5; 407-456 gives 0.85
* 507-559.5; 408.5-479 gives 1.06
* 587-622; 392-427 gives 0.85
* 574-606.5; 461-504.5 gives 0.90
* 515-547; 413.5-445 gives 1.06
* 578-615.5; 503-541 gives 0.81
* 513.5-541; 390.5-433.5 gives 1.06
